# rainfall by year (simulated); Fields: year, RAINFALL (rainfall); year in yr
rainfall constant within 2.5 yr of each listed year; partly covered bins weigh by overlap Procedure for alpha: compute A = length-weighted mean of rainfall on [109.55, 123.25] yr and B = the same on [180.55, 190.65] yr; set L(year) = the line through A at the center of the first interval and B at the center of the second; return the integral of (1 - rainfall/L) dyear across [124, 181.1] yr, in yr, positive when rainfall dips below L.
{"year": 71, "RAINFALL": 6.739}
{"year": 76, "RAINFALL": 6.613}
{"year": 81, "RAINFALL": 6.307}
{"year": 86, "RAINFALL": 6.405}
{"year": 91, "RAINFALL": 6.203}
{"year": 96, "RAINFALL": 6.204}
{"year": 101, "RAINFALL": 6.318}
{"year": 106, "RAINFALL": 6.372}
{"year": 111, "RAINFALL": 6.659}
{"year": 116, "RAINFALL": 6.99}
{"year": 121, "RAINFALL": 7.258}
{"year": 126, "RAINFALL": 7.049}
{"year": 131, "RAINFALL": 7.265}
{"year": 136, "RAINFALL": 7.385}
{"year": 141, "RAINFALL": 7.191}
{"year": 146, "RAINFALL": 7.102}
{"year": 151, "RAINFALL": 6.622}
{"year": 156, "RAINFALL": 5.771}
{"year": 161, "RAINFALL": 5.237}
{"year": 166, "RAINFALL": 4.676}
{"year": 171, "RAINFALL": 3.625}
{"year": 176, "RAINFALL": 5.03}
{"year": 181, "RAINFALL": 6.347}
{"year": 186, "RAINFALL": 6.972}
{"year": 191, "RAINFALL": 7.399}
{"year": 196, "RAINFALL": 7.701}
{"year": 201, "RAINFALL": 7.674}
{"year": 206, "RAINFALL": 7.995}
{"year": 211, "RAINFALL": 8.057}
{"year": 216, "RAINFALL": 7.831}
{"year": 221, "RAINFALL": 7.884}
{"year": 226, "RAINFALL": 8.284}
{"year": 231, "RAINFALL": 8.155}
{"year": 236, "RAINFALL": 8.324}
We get 7.0 yr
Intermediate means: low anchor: 6.99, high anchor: 6.88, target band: 6.09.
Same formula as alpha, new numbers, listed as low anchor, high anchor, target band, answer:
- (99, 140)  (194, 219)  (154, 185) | 9.43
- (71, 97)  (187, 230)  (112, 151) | -1.02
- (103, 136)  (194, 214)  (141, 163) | 2.94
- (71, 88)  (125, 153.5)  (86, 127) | 1.01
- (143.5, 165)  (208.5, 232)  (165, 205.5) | 4.20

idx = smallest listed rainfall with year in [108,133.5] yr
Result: 6.659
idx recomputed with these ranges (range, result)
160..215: 3.625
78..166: 4.676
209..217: 7.831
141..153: 6.622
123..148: 7.049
